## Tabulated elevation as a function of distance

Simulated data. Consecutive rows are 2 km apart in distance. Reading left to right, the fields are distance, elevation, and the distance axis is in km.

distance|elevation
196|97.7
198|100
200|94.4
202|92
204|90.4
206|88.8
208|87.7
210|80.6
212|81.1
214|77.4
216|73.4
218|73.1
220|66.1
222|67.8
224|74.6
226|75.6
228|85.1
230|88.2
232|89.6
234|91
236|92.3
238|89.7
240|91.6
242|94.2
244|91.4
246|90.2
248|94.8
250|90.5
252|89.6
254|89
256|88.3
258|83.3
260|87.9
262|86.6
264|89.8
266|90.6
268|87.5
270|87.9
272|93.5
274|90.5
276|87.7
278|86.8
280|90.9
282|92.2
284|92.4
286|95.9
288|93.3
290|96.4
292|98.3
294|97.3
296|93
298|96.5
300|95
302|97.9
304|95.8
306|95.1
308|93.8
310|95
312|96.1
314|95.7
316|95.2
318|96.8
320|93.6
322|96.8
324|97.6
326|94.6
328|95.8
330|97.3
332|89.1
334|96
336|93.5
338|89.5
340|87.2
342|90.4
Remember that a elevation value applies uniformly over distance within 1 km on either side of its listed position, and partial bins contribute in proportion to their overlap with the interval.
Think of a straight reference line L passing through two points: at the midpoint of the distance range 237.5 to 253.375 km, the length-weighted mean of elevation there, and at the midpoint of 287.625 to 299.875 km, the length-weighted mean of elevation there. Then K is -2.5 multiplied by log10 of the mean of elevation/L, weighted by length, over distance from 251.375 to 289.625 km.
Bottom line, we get 0.05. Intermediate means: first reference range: 91.5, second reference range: 95.9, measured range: 89.8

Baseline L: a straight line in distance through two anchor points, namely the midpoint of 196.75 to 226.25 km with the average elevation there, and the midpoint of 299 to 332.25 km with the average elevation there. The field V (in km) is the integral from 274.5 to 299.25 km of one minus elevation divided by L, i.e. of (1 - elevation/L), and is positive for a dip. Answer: -0.4 km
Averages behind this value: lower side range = 81.8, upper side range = 95.5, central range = 93.3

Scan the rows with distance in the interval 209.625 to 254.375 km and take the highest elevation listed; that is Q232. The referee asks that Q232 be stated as 94.8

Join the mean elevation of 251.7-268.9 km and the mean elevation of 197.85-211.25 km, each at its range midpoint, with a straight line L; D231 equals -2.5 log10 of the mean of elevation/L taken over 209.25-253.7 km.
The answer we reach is 0.06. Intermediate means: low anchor 89.8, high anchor 88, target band 84.1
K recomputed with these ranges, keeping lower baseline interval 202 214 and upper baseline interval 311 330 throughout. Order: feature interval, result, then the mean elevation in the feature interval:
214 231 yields 0.15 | 75.6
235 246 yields -0.04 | 91.7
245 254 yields -0.02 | 91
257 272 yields 0.03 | 88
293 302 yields -0.02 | 95.7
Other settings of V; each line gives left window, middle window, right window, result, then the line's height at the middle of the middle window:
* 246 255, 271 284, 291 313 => 0.4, 93.5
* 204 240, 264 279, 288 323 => 0.1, 90.1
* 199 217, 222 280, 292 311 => 1.1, 89.9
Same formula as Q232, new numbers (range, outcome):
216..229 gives 85.1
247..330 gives 98.3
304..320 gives 96.8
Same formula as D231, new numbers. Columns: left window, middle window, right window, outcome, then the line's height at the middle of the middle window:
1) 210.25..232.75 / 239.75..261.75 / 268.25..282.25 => -0.073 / 84.1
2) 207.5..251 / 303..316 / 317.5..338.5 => -0.030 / 92.6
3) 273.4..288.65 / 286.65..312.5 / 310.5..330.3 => -0.026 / 93.4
